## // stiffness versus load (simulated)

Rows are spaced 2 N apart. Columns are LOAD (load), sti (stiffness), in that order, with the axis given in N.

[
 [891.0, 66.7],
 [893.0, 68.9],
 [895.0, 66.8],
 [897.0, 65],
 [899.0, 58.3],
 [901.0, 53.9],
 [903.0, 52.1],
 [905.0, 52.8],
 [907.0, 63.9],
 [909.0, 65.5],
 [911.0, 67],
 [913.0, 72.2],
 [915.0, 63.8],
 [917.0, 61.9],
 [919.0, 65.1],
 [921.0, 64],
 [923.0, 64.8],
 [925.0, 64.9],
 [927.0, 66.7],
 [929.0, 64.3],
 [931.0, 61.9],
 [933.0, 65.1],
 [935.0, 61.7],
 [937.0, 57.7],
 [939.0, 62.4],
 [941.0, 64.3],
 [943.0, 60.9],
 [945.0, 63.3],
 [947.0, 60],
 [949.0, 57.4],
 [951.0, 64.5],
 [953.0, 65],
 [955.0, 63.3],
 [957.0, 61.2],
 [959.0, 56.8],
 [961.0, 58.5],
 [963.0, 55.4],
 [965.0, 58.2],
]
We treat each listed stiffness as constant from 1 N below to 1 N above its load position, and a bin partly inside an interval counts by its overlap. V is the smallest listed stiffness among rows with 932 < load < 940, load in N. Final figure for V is 57.7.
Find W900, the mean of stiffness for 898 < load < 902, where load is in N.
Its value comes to 56.1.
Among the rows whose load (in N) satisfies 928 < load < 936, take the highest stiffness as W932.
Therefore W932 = 65.1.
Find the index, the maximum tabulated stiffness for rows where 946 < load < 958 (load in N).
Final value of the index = 65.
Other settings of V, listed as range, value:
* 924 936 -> 61.7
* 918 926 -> 64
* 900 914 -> 52.1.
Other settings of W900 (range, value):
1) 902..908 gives 56.3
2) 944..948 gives 61.6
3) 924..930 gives 65.3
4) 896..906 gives 56.4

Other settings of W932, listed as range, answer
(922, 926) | 64.9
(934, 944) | 64.3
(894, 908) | 66.8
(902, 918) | 72.2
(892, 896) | 68.9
